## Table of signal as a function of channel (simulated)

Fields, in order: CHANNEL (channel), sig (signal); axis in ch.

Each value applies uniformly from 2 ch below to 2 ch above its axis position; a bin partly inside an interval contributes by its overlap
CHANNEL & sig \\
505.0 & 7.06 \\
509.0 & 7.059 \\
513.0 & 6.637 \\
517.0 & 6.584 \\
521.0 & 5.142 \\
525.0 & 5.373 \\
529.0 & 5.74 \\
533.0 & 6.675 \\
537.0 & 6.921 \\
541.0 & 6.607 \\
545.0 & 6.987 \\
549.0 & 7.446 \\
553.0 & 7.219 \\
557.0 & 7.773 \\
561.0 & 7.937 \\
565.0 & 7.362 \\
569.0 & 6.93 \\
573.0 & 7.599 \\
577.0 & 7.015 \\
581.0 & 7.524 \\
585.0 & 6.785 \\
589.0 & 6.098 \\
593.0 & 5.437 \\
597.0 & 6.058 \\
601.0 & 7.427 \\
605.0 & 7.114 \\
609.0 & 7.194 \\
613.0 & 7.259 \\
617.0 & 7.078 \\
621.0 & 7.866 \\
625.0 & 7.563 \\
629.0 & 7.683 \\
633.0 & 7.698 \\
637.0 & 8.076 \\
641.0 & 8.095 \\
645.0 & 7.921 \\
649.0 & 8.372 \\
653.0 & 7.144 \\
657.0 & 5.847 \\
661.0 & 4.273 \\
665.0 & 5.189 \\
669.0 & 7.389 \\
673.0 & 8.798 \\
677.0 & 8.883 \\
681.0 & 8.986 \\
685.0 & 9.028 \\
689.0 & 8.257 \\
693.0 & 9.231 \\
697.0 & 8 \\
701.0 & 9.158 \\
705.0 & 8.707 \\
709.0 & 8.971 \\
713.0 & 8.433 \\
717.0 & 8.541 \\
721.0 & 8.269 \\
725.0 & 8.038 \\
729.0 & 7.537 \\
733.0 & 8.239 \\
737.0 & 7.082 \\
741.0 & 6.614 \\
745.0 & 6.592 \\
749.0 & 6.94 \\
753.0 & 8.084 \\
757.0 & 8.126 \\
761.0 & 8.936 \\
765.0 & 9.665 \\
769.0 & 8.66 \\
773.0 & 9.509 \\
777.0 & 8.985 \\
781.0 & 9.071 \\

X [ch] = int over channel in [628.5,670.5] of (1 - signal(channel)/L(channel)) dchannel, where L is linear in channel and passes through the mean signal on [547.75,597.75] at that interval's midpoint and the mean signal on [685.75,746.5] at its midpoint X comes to 3.2 ch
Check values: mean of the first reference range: 7.03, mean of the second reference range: 8.14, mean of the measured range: 7.04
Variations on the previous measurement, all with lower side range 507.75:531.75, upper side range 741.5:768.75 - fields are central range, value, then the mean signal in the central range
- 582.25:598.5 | 1.2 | 6.16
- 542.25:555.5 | -1.9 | 7.2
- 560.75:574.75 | -2.0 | 7.39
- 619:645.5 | -3.2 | 7.84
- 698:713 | -2.4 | 8.81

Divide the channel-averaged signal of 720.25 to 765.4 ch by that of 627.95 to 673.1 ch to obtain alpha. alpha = 1.09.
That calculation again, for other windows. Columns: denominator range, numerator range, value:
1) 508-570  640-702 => 1.15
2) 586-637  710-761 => 1.10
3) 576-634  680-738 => 1.20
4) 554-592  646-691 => 1.04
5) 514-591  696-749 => 1.17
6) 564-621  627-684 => 1.08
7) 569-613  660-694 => 1.14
